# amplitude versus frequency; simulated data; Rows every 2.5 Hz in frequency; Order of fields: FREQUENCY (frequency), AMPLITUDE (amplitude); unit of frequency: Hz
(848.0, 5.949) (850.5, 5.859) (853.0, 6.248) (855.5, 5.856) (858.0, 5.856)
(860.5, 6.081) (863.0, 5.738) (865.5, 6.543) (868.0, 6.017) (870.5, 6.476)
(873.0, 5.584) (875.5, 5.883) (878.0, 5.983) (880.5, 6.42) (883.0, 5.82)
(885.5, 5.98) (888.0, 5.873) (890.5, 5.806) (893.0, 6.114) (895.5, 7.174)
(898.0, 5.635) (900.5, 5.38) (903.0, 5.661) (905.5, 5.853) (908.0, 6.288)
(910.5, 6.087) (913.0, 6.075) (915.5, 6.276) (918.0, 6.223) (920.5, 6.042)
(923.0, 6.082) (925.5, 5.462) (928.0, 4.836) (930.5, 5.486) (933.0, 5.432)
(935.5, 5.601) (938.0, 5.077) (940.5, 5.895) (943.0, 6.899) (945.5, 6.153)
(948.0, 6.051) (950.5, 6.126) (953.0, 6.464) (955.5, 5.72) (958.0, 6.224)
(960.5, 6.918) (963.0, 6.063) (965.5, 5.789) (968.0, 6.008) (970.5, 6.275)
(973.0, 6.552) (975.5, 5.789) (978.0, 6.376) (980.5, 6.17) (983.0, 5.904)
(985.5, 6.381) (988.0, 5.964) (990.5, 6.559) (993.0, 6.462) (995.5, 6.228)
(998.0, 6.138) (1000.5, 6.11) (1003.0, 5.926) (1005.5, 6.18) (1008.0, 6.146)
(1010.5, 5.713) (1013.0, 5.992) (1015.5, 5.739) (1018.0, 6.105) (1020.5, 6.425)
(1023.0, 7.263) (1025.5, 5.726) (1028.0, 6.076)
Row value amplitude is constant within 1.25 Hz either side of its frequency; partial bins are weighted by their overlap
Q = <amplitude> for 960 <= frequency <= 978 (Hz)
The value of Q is 6.18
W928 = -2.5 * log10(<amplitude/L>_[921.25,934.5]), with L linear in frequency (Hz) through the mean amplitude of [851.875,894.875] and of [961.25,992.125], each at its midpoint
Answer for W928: 0.12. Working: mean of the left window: 6.03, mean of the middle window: 5.48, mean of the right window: 6.17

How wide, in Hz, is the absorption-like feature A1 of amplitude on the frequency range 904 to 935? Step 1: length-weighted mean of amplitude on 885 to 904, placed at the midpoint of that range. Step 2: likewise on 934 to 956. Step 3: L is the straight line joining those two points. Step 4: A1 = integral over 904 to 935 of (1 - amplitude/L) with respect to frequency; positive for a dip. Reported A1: 0.7 Hz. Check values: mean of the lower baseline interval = 5.96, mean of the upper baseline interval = 6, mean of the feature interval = 5.84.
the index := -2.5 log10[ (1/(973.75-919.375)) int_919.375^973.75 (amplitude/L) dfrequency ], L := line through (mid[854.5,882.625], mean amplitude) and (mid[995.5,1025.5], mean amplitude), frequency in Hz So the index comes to 0.02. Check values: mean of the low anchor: 6.03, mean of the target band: 5.96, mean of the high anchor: 6.14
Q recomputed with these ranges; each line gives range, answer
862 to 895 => 6.05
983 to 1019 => 6.11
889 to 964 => 5.97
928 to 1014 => 6.06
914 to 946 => 5.8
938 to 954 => 6.17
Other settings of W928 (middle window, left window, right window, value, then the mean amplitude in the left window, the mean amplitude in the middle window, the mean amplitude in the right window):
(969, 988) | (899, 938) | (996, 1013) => -0.04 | 5.76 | 6.19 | 6.04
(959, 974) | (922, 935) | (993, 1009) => -0.08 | 5.46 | 6.26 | 6.15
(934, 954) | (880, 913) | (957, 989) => 0.02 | 6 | 6.02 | 6.19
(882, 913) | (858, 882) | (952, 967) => 0.02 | 6.07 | 5.98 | 6.19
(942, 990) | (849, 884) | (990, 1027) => -0.01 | 6.03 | 6.2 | 6.17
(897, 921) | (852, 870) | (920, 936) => -0.05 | 6.06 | 5.95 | 5.54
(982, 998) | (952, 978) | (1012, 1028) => -0.01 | 6.19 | 6.25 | 6.2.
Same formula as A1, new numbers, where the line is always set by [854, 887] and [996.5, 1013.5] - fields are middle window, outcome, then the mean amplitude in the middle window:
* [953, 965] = -0.4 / 6.23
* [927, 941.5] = 1.5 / 5.39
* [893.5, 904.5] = 0.1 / 5.97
